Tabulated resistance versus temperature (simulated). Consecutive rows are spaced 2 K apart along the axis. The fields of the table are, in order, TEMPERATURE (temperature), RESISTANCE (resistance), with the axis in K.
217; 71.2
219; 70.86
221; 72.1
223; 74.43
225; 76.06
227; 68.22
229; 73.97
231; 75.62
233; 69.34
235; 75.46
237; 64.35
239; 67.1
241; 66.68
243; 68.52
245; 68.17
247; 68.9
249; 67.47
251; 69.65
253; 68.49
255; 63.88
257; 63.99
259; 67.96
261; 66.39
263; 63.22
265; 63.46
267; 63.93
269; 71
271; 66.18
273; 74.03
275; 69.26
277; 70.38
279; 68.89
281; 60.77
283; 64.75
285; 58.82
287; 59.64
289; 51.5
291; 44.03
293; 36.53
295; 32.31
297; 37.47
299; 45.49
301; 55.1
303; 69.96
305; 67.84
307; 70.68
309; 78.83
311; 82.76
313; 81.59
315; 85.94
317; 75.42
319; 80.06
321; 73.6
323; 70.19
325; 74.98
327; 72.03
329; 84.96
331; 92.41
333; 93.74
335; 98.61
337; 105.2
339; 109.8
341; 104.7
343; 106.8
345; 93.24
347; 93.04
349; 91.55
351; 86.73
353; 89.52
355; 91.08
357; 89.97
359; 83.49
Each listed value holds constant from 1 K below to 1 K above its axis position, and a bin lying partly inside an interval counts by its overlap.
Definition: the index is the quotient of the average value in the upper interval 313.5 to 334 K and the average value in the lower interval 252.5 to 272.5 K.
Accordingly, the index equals 1.22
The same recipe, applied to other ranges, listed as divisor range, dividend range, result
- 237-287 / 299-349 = 1.26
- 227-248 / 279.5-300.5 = 0.71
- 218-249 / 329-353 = 1.37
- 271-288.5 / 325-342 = 1.44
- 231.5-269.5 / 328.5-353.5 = 1.43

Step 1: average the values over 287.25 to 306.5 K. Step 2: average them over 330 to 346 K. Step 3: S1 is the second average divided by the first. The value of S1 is 2.0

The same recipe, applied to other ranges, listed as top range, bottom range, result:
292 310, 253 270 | 0.84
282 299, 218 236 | 0.66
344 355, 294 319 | 1.38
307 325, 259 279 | 1.15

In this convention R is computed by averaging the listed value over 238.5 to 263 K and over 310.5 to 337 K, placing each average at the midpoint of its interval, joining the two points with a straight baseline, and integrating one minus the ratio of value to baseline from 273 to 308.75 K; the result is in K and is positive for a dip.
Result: 8.5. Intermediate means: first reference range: 67.1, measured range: 57.6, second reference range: 82.9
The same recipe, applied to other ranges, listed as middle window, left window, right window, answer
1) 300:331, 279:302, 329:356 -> -1.5 K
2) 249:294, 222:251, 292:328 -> 3.4 K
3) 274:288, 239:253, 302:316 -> 1.6 K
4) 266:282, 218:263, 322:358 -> 1.8 K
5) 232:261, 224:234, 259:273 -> 0.8 K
